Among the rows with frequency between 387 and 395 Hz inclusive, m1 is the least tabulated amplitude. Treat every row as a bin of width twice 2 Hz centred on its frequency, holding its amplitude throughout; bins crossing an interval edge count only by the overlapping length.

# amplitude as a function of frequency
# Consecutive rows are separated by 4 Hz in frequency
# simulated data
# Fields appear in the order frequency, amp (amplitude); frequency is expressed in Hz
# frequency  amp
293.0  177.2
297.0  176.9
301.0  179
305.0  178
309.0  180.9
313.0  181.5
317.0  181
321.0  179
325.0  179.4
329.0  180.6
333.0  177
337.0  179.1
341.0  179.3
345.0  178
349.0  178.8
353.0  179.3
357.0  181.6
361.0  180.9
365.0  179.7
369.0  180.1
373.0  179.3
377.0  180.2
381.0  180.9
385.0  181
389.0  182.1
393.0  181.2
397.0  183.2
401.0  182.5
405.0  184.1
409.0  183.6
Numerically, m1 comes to 181.2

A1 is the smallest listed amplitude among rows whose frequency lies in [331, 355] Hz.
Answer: 177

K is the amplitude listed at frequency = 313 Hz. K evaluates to 181.5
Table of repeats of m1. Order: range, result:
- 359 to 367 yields 179.7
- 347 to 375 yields 178.8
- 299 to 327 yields 178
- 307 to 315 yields 180.9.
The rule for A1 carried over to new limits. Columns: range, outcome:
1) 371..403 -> 179.3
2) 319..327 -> 179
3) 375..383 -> 180.2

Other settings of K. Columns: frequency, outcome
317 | 181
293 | 177.2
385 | 181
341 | 179.3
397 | 183.2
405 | 184.1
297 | 176.9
